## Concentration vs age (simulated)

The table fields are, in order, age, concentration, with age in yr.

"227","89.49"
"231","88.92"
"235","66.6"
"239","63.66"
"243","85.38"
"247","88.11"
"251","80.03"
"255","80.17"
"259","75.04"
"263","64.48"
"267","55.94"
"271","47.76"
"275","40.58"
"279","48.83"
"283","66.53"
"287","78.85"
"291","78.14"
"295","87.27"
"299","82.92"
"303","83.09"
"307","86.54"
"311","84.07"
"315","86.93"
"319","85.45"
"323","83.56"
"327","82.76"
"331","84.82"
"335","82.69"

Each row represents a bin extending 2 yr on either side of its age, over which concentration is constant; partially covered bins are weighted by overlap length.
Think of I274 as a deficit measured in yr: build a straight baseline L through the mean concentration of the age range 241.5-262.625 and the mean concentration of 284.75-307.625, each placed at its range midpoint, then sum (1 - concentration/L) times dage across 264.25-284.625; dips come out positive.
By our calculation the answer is 7.3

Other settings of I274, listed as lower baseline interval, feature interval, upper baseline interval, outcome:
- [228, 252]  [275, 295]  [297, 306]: 3.7 yr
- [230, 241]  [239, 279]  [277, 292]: 1.4 yr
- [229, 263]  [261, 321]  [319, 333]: 7.1 yr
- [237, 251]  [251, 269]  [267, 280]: -2.3 yr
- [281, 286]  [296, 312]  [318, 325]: -1.5 yr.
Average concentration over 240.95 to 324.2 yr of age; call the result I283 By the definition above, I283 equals 74.7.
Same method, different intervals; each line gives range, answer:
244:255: 83.5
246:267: 75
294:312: 84.7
